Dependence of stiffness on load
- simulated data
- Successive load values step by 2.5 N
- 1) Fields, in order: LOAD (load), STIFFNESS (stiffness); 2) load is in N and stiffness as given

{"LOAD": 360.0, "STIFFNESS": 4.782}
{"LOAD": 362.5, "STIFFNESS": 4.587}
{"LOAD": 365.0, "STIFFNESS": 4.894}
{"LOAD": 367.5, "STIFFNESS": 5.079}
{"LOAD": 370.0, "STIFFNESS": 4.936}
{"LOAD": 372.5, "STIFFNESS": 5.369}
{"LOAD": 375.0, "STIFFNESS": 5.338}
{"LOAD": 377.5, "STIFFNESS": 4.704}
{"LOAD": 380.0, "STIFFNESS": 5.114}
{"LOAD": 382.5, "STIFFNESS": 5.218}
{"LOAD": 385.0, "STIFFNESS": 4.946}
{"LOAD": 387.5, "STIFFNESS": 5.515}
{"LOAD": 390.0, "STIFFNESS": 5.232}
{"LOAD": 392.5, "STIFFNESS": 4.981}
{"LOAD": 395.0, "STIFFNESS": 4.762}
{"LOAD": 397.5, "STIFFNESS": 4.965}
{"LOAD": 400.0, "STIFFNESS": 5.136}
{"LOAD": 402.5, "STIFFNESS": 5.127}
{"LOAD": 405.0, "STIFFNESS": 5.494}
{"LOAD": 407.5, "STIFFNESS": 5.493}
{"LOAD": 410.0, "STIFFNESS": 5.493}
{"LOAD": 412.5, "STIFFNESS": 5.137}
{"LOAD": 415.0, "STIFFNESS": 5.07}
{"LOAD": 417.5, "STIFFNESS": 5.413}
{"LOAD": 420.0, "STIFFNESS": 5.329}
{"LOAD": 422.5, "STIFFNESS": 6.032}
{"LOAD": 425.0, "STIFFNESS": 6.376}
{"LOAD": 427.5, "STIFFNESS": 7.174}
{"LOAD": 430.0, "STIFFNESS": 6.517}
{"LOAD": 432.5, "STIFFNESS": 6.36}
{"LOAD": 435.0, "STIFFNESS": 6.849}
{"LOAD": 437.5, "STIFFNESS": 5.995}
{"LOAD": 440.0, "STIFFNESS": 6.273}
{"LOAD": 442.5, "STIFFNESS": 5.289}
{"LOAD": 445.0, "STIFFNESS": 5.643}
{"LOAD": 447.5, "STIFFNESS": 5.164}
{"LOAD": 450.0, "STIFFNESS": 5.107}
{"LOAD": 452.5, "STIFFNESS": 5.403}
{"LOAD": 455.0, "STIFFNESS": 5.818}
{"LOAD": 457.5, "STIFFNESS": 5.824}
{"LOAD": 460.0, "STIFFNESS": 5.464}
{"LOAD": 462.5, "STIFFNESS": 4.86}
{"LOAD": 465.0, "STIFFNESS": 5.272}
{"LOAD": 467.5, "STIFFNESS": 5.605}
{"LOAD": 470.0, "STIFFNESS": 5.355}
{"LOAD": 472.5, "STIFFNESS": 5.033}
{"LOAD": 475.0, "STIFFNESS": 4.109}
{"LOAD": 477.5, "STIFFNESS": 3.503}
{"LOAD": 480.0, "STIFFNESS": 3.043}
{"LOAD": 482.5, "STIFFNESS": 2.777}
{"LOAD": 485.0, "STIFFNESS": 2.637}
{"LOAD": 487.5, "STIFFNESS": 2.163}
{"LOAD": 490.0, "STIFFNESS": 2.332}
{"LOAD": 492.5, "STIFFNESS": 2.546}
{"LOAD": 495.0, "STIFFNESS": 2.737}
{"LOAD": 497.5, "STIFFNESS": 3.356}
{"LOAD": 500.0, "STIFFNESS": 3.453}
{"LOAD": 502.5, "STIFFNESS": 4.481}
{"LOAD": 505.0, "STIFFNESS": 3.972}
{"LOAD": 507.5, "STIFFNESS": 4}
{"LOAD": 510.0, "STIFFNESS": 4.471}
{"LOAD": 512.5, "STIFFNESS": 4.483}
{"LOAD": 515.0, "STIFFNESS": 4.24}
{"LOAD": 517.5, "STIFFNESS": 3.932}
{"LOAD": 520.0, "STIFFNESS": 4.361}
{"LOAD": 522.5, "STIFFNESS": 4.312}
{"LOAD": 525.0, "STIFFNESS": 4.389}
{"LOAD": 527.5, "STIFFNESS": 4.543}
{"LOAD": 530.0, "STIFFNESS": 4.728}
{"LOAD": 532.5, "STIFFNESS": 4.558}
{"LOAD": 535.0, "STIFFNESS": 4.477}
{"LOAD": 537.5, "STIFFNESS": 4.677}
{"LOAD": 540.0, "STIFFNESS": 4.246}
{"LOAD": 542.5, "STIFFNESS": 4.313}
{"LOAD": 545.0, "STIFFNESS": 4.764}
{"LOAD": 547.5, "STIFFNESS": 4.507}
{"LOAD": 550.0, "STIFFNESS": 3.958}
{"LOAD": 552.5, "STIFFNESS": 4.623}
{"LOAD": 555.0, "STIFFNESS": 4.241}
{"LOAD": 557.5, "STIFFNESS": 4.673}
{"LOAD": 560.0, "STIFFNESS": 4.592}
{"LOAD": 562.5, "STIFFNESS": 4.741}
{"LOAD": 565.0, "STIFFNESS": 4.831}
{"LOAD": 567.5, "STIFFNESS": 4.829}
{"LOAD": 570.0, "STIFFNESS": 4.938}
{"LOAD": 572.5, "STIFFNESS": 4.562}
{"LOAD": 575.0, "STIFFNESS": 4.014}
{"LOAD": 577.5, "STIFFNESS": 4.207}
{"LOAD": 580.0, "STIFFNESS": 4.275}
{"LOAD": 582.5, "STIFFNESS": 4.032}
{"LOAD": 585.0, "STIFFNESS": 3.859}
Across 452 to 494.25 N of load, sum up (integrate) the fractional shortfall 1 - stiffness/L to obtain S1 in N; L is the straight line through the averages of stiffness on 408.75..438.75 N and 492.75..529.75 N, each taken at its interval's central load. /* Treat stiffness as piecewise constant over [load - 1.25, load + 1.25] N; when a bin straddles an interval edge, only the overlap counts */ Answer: 6.5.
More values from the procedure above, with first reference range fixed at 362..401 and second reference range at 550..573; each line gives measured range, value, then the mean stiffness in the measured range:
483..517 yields 9.4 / 3.45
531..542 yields 0.5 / 4.48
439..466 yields -3.1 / 5.46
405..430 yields -3.9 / 5.75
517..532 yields 1.0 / 4.41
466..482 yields 1.5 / 4.38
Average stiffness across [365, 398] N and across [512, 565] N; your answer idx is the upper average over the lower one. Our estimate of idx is 0.88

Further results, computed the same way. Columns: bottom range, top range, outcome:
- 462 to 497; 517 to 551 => 1.20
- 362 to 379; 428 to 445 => 1.24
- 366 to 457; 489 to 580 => 0.77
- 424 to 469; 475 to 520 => 0.59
